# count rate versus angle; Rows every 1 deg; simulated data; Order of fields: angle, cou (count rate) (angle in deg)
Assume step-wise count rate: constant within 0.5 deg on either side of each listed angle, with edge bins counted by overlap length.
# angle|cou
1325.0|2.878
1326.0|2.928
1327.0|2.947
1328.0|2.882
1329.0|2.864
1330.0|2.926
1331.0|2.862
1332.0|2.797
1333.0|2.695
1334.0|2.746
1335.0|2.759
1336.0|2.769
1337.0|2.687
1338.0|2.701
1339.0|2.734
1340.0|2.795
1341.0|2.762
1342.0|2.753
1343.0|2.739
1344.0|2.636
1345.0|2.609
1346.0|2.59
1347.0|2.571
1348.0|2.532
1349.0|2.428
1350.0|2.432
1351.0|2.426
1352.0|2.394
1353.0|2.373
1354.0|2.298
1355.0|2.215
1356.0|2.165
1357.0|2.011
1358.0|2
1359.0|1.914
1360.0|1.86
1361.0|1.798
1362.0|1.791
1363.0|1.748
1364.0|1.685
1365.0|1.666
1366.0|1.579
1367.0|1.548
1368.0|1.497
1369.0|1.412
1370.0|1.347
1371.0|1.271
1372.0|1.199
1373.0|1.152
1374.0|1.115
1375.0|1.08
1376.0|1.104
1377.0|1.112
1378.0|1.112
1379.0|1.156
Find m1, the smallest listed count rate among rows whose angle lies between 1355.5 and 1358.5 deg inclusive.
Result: 2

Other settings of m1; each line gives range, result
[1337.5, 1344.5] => 2.636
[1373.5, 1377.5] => 1.08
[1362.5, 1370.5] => 1.347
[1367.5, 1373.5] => 1.152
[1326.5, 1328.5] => 2.882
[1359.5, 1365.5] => 1.666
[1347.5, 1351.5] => 2.426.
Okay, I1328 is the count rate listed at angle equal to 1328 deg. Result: 2.882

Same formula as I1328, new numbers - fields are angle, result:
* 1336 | 2.769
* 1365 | 1.666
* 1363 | 1.748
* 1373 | 1.152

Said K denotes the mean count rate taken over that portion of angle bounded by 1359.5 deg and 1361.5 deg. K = 1.83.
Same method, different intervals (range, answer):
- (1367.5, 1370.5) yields 1.42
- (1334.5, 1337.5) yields 2.74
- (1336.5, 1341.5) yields 2.74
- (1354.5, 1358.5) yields 2.1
